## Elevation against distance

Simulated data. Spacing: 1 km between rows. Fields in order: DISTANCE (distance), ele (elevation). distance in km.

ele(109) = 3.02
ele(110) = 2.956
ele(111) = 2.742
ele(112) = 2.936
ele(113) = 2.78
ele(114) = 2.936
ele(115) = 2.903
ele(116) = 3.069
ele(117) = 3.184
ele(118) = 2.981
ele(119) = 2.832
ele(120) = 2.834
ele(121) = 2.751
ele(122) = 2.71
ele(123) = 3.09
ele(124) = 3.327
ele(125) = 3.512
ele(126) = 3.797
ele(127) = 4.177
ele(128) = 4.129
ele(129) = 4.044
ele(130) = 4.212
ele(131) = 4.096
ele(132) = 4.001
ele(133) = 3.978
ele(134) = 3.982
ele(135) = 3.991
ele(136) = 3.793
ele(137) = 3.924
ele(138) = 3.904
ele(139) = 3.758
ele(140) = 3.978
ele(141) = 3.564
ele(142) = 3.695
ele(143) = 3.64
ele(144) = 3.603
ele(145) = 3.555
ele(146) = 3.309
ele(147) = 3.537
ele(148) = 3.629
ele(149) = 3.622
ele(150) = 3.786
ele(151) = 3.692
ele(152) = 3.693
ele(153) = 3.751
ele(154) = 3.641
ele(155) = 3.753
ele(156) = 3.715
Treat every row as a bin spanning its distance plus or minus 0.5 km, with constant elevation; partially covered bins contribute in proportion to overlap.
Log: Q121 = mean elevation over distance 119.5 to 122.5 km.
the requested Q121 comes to 2.77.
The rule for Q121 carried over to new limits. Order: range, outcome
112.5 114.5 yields 2.86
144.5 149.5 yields 3.53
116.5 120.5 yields 2.96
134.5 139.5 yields 3.87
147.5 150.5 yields 3.68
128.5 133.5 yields 4.07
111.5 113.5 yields 2.86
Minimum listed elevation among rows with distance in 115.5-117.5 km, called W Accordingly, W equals 3.069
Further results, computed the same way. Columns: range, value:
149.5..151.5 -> 3.692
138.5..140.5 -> 3.758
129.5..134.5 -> 3.978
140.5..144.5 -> 3.564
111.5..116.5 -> 2.78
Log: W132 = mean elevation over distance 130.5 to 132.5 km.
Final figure 4.05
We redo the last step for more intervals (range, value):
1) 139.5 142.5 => 3.75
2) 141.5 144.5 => 3.65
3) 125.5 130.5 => 4.07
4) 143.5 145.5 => 3.58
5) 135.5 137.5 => 3.86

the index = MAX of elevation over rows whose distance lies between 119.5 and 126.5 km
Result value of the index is 3.797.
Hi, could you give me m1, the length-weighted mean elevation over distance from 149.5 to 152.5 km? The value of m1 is 3.72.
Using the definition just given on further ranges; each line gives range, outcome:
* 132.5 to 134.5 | 3.98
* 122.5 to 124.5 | 3.21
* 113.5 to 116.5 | 2.97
